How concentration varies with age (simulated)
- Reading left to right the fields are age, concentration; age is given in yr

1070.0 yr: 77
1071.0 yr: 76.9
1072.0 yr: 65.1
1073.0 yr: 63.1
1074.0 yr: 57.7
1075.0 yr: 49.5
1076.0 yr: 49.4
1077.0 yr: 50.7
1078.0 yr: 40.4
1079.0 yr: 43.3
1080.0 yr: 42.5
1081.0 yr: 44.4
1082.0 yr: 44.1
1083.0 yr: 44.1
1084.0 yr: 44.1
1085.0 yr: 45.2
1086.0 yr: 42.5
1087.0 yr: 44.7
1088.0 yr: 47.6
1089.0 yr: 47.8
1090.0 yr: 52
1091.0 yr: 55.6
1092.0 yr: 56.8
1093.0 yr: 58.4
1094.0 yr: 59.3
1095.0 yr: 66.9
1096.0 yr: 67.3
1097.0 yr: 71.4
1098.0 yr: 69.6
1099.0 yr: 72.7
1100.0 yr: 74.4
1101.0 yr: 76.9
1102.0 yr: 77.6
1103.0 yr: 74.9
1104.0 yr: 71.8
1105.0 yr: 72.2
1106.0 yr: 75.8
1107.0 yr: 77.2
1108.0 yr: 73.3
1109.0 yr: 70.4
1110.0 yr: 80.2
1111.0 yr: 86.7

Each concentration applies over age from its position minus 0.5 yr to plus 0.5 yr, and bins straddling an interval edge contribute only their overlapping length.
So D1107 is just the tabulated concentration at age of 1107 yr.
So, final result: 77.2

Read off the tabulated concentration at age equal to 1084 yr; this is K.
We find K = 44.1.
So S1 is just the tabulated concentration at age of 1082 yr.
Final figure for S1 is 44.1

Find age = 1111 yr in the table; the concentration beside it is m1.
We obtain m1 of 86.7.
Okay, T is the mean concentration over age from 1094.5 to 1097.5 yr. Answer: 68.5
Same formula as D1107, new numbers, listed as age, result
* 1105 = 72.2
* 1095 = 66.9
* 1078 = 40.4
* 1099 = 72.7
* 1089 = 47.8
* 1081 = 44.4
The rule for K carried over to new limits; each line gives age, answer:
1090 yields 52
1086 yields 42.5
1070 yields 77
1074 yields 57.7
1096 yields 67.3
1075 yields 49.5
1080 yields 42.5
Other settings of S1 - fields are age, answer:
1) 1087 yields 44.7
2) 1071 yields 76.9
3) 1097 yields 71.4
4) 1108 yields 73.3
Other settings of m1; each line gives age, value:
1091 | 55.6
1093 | 58.4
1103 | 74.9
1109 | 70.4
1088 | 47.6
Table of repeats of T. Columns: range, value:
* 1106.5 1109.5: 73.6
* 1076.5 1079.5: 44.8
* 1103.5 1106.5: 73.3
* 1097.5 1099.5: 71.2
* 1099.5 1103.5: 76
